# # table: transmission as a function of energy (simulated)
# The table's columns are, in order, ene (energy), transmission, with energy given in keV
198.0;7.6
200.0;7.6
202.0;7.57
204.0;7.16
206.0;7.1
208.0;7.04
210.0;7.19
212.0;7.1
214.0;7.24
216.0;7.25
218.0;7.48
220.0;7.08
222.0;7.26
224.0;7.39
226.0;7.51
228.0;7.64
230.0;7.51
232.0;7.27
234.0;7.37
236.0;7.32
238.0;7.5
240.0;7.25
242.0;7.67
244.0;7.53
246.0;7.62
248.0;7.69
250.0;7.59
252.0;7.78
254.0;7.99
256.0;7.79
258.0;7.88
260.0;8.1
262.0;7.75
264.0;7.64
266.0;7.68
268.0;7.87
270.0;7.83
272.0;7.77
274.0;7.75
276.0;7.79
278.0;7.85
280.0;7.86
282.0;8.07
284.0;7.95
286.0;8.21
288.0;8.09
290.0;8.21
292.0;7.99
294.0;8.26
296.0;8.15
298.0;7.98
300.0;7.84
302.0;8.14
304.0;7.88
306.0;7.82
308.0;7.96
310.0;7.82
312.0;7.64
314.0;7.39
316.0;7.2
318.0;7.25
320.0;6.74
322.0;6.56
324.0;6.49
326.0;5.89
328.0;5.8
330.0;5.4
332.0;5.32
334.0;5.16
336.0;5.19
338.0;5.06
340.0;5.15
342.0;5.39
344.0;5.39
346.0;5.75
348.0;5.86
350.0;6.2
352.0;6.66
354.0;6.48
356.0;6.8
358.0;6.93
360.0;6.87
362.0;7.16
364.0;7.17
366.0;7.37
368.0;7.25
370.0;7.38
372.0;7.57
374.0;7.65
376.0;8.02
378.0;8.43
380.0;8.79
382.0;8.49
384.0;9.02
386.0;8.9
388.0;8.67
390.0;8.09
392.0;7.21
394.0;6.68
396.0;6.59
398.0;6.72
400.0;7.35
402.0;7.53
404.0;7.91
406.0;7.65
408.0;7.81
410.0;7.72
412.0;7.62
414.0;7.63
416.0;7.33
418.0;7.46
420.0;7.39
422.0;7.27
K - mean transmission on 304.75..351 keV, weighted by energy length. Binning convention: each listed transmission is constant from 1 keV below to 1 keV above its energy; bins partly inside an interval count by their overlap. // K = 6.29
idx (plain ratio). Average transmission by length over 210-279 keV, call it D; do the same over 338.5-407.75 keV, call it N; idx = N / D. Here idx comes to 0.95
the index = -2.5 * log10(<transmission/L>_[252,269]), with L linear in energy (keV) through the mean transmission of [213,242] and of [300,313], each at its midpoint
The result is -0.036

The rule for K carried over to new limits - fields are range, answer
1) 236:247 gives 7.5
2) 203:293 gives 7.61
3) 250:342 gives 7.31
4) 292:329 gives 7.39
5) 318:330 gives 6.3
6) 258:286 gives 7.85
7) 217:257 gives 7.51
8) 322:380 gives 6.46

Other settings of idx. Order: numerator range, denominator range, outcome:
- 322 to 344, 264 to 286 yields 0.70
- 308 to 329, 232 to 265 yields 0.91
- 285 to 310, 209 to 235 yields 1.10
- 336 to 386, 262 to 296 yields 0.88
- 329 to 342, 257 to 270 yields 0.67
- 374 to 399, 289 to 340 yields 1.14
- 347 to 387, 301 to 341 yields 1.13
